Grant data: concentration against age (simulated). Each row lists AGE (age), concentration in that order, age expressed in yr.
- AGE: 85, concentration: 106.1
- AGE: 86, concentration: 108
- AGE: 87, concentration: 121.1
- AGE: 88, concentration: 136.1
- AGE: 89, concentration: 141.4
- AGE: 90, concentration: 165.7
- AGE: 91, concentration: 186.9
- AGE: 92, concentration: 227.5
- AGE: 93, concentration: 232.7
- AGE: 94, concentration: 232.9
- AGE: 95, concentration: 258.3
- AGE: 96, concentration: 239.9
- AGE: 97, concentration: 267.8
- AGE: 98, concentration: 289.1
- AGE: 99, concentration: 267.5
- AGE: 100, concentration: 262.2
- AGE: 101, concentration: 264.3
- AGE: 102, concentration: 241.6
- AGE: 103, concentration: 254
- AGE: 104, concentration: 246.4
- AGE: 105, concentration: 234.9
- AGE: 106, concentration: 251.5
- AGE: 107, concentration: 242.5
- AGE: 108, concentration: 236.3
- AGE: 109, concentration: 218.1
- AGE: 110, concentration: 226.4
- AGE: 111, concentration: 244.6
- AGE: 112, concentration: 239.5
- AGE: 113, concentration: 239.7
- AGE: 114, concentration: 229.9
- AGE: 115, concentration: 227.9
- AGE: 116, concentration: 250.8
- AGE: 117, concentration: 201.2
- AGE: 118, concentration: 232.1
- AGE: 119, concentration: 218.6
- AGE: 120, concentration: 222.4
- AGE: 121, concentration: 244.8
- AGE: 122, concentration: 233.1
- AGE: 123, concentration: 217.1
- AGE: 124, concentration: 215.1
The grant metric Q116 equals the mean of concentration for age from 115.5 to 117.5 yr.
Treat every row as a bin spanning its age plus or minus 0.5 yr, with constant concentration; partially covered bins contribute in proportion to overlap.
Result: 226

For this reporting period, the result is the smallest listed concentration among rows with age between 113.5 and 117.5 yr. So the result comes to 201.2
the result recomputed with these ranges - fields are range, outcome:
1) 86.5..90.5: 121.1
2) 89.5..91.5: 165.7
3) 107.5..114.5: 218.1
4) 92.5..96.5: 232.7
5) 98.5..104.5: 241.6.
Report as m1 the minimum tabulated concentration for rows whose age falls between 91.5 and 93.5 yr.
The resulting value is 227.5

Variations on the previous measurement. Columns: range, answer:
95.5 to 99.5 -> 239.9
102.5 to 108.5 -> 234.9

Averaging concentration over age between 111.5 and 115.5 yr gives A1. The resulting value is 234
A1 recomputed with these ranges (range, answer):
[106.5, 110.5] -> 231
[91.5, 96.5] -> 238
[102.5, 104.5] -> 250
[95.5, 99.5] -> 266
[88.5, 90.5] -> 154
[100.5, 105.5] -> 248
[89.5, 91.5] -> 176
